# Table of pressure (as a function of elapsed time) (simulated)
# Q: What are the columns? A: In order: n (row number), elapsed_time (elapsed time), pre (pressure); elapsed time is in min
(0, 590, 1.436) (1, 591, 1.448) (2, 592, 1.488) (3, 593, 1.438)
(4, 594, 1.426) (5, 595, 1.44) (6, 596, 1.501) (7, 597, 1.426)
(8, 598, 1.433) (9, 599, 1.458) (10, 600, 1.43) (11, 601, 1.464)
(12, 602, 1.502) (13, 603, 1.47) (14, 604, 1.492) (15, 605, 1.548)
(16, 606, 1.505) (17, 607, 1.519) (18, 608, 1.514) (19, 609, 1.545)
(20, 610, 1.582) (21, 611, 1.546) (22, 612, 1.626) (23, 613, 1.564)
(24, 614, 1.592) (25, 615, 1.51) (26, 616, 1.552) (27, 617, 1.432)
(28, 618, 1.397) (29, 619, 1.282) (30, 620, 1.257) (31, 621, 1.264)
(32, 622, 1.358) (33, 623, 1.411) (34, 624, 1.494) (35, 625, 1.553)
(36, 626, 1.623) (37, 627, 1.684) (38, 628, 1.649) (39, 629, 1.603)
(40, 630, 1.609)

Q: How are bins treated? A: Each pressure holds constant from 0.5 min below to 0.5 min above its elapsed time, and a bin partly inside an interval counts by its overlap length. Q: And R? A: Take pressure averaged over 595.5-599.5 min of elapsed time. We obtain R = 1.45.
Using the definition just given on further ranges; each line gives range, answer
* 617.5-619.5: 1.34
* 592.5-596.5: 1.45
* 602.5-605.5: 1.5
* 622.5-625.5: 1.49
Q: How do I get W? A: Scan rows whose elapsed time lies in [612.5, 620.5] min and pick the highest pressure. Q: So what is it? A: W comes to 1.592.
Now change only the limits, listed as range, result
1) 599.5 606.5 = 1.548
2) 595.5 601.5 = 1.501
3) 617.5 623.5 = 1.411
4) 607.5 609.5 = 1.545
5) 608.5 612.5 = 1.626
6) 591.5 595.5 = 1.488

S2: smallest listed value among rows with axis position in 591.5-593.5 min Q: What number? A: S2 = 1.438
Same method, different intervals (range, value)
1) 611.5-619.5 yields 1.282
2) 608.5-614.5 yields 1.545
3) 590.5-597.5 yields 1.426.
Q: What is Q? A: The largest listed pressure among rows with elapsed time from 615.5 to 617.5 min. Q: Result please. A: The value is 1.552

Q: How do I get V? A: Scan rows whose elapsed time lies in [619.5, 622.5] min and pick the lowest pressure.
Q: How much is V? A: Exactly 1.257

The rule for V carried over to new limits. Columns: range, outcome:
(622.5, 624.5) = 1.411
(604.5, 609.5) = 1.505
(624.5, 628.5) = 1.553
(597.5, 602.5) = 1.43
